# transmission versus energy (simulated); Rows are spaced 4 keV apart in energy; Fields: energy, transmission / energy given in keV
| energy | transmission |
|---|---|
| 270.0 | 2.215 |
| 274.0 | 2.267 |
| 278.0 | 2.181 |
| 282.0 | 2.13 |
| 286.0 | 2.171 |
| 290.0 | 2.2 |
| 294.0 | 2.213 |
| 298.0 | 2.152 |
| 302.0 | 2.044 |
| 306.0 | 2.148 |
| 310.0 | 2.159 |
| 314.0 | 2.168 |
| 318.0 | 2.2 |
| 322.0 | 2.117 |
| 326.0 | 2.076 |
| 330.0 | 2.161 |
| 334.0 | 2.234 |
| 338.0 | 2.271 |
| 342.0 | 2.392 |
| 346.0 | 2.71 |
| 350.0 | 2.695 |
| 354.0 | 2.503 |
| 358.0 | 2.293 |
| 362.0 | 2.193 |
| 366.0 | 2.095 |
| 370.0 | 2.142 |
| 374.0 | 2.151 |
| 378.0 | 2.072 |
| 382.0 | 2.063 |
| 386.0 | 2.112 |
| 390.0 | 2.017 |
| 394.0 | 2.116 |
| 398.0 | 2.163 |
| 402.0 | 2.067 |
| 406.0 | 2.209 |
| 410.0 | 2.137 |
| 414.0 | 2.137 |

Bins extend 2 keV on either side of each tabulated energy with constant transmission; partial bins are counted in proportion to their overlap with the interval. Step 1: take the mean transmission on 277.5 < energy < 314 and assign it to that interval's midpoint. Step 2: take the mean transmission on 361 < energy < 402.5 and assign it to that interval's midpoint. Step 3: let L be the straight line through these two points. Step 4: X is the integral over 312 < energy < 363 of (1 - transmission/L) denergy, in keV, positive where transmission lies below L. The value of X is -4.3 keV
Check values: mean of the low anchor 2.15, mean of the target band 2.31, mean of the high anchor 2.11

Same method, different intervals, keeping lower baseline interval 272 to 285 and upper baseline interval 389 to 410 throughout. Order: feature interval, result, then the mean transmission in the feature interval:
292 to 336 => 0.37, 2.15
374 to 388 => 0.26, 2.09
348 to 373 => -1.98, 2.31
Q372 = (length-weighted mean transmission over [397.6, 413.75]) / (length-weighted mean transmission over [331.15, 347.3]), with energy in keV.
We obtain 0.90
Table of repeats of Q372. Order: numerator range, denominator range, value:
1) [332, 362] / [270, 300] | 1.11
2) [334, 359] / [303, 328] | 1.15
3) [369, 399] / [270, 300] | 0.96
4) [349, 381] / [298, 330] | 1.05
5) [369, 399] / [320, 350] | 0.91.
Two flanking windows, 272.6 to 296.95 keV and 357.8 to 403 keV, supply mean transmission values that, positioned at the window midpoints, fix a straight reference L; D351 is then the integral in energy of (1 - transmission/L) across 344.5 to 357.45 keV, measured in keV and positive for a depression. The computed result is -2.7 keV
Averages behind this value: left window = 2.19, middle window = 2.59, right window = 2.12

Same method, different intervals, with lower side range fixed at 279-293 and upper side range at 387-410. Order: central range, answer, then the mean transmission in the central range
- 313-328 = 0.1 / 2.14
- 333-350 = -2.4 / 2.45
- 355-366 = -0.5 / 2.24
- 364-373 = 0.0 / 2.12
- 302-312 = 0.1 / 2.13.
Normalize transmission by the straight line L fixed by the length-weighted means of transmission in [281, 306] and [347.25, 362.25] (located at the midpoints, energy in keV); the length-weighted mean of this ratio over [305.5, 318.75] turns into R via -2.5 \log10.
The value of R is 0.038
